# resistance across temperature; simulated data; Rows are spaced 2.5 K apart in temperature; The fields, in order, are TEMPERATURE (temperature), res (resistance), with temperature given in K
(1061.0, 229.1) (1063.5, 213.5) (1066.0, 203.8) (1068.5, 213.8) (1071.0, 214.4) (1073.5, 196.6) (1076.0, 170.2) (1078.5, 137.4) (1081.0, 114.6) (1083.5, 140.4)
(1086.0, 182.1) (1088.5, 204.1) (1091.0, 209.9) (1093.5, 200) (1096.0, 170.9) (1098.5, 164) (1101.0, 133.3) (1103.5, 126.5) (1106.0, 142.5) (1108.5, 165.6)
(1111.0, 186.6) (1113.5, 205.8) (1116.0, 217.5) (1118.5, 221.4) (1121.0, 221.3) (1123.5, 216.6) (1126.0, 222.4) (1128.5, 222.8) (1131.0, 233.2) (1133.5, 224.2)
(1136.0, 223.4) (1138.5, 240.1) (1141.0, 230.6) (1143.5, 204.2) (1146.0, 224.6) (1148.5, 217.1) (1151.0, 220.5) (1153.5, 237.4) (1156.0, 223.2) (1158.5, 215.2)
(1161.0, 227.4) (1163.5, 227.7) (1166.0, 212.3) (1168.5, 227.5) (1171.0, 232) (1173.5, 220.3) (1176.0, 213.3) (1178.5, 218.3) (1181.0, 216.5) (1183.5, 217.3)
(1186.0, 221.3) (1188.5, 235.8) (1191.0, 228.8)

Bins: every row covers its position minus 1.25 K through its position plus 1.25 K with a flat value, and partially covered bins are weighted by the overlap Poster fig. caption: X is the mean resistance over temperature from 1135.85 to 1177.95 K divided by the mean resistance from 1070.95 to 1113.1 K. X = 1.33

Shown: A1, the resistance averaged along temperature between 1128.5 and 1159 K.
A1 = 225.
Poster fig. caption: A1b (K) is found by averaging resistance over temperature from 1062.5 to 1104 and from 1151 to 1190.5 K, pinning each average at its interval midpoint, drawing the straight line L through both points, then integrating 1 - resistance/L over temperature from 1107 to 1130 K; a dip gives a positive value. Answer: -1.5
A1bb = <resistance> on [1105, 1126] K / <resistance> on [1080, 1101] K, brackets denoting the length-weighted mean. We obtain 1.2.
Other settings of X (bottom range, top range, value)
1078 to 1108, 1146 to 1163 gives 1.39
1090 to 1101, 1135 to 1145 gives 1.25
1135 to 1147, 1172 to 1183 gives 0.97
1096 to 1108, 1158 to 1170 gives 1.52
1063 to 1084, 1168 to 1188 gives 1.24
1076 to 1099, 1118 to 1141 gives 1.33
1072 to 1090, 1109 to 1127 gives 1.28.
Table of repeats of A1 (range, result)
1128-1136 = 227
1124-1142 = 228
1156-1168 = 221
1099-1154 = 205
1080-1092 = 171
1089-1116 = 174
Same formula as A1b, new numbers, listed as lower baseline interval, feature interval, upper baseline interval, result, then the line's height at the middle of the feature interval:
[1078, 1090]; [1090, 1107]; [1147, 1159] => 0.72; 172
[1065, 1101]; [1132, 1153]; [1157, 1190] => -1.70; 207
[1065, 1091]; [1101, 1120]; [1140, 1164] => 1.96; 198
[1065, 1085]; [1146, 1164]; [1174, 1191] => -1.30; 209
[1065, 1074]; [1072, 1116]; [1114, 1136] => 9.22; 214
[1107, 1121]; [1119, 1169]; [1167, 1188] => -3.19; 210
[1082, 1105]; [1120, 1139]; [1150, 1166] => -2.38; 200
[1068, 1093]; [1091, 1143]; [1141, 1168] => 0.36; 199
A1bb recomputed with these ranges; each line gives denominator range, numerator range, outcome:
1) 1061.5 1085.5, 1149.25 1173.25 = 1.25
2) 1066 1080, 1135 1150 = 1.20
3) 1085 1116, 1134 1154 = 1.27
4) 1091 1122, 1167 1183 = 1.22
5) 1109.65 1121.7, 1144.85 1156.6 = 1.07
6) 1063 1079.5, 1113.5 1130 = 1.14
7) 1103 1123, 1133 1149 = 1.18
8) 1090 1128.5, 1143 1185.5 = 1.18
